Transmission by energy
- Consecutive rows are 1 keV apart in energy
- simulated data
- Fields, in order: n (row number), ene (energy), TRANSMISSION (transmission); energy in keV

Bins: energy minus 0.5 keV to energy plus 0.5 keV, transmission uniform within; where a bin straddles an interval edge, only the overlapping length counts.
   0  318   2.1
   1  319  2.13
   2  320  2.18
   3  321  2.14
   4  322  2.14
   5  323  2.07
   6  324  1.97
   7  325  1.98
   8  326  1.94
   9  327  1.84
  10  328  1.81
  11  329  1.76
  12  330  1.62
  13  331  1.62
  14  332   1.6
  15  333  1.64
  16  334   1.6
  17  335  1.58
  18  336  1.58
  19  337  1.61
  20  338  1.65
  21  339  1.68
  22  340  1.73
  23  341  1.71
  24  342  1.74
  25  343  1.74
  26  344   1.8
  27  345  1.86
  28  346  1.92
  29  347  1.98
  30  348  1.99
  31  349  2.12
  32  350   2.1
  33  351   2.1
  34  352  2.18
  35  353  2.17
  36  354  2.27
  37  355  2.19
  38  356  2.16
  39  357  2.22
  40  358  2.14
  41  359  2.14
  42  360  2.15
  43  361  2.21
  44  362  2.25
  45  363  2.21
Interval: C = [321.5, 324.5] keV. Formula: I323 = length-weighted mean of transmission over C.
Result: 2.06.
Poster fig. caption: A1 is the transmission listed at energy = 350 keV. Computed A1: 2.1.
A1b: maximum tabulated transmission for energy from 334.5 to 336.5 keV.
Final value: 1.58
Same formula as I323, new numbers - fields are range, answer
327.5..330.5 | 1.73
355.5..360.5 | 2.16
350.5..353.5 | 2.15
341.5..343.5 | 1.74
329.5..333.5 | 1.62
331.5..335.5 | 1.6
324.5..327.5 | 1.92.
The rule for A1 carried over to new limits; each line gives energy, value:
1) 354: 2.27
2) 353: 2.17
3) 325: 1.98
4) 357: 2.22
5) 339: 1.68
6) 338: 1.65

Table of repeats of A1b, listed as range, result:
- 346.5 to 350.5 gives 2.12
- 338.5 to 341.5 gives 1.73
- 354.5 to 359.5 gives 2.22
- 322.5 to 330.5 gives 2.07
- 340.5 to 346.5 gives 1.92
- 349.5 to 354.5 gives 2.27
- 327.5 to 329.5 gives 1.81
